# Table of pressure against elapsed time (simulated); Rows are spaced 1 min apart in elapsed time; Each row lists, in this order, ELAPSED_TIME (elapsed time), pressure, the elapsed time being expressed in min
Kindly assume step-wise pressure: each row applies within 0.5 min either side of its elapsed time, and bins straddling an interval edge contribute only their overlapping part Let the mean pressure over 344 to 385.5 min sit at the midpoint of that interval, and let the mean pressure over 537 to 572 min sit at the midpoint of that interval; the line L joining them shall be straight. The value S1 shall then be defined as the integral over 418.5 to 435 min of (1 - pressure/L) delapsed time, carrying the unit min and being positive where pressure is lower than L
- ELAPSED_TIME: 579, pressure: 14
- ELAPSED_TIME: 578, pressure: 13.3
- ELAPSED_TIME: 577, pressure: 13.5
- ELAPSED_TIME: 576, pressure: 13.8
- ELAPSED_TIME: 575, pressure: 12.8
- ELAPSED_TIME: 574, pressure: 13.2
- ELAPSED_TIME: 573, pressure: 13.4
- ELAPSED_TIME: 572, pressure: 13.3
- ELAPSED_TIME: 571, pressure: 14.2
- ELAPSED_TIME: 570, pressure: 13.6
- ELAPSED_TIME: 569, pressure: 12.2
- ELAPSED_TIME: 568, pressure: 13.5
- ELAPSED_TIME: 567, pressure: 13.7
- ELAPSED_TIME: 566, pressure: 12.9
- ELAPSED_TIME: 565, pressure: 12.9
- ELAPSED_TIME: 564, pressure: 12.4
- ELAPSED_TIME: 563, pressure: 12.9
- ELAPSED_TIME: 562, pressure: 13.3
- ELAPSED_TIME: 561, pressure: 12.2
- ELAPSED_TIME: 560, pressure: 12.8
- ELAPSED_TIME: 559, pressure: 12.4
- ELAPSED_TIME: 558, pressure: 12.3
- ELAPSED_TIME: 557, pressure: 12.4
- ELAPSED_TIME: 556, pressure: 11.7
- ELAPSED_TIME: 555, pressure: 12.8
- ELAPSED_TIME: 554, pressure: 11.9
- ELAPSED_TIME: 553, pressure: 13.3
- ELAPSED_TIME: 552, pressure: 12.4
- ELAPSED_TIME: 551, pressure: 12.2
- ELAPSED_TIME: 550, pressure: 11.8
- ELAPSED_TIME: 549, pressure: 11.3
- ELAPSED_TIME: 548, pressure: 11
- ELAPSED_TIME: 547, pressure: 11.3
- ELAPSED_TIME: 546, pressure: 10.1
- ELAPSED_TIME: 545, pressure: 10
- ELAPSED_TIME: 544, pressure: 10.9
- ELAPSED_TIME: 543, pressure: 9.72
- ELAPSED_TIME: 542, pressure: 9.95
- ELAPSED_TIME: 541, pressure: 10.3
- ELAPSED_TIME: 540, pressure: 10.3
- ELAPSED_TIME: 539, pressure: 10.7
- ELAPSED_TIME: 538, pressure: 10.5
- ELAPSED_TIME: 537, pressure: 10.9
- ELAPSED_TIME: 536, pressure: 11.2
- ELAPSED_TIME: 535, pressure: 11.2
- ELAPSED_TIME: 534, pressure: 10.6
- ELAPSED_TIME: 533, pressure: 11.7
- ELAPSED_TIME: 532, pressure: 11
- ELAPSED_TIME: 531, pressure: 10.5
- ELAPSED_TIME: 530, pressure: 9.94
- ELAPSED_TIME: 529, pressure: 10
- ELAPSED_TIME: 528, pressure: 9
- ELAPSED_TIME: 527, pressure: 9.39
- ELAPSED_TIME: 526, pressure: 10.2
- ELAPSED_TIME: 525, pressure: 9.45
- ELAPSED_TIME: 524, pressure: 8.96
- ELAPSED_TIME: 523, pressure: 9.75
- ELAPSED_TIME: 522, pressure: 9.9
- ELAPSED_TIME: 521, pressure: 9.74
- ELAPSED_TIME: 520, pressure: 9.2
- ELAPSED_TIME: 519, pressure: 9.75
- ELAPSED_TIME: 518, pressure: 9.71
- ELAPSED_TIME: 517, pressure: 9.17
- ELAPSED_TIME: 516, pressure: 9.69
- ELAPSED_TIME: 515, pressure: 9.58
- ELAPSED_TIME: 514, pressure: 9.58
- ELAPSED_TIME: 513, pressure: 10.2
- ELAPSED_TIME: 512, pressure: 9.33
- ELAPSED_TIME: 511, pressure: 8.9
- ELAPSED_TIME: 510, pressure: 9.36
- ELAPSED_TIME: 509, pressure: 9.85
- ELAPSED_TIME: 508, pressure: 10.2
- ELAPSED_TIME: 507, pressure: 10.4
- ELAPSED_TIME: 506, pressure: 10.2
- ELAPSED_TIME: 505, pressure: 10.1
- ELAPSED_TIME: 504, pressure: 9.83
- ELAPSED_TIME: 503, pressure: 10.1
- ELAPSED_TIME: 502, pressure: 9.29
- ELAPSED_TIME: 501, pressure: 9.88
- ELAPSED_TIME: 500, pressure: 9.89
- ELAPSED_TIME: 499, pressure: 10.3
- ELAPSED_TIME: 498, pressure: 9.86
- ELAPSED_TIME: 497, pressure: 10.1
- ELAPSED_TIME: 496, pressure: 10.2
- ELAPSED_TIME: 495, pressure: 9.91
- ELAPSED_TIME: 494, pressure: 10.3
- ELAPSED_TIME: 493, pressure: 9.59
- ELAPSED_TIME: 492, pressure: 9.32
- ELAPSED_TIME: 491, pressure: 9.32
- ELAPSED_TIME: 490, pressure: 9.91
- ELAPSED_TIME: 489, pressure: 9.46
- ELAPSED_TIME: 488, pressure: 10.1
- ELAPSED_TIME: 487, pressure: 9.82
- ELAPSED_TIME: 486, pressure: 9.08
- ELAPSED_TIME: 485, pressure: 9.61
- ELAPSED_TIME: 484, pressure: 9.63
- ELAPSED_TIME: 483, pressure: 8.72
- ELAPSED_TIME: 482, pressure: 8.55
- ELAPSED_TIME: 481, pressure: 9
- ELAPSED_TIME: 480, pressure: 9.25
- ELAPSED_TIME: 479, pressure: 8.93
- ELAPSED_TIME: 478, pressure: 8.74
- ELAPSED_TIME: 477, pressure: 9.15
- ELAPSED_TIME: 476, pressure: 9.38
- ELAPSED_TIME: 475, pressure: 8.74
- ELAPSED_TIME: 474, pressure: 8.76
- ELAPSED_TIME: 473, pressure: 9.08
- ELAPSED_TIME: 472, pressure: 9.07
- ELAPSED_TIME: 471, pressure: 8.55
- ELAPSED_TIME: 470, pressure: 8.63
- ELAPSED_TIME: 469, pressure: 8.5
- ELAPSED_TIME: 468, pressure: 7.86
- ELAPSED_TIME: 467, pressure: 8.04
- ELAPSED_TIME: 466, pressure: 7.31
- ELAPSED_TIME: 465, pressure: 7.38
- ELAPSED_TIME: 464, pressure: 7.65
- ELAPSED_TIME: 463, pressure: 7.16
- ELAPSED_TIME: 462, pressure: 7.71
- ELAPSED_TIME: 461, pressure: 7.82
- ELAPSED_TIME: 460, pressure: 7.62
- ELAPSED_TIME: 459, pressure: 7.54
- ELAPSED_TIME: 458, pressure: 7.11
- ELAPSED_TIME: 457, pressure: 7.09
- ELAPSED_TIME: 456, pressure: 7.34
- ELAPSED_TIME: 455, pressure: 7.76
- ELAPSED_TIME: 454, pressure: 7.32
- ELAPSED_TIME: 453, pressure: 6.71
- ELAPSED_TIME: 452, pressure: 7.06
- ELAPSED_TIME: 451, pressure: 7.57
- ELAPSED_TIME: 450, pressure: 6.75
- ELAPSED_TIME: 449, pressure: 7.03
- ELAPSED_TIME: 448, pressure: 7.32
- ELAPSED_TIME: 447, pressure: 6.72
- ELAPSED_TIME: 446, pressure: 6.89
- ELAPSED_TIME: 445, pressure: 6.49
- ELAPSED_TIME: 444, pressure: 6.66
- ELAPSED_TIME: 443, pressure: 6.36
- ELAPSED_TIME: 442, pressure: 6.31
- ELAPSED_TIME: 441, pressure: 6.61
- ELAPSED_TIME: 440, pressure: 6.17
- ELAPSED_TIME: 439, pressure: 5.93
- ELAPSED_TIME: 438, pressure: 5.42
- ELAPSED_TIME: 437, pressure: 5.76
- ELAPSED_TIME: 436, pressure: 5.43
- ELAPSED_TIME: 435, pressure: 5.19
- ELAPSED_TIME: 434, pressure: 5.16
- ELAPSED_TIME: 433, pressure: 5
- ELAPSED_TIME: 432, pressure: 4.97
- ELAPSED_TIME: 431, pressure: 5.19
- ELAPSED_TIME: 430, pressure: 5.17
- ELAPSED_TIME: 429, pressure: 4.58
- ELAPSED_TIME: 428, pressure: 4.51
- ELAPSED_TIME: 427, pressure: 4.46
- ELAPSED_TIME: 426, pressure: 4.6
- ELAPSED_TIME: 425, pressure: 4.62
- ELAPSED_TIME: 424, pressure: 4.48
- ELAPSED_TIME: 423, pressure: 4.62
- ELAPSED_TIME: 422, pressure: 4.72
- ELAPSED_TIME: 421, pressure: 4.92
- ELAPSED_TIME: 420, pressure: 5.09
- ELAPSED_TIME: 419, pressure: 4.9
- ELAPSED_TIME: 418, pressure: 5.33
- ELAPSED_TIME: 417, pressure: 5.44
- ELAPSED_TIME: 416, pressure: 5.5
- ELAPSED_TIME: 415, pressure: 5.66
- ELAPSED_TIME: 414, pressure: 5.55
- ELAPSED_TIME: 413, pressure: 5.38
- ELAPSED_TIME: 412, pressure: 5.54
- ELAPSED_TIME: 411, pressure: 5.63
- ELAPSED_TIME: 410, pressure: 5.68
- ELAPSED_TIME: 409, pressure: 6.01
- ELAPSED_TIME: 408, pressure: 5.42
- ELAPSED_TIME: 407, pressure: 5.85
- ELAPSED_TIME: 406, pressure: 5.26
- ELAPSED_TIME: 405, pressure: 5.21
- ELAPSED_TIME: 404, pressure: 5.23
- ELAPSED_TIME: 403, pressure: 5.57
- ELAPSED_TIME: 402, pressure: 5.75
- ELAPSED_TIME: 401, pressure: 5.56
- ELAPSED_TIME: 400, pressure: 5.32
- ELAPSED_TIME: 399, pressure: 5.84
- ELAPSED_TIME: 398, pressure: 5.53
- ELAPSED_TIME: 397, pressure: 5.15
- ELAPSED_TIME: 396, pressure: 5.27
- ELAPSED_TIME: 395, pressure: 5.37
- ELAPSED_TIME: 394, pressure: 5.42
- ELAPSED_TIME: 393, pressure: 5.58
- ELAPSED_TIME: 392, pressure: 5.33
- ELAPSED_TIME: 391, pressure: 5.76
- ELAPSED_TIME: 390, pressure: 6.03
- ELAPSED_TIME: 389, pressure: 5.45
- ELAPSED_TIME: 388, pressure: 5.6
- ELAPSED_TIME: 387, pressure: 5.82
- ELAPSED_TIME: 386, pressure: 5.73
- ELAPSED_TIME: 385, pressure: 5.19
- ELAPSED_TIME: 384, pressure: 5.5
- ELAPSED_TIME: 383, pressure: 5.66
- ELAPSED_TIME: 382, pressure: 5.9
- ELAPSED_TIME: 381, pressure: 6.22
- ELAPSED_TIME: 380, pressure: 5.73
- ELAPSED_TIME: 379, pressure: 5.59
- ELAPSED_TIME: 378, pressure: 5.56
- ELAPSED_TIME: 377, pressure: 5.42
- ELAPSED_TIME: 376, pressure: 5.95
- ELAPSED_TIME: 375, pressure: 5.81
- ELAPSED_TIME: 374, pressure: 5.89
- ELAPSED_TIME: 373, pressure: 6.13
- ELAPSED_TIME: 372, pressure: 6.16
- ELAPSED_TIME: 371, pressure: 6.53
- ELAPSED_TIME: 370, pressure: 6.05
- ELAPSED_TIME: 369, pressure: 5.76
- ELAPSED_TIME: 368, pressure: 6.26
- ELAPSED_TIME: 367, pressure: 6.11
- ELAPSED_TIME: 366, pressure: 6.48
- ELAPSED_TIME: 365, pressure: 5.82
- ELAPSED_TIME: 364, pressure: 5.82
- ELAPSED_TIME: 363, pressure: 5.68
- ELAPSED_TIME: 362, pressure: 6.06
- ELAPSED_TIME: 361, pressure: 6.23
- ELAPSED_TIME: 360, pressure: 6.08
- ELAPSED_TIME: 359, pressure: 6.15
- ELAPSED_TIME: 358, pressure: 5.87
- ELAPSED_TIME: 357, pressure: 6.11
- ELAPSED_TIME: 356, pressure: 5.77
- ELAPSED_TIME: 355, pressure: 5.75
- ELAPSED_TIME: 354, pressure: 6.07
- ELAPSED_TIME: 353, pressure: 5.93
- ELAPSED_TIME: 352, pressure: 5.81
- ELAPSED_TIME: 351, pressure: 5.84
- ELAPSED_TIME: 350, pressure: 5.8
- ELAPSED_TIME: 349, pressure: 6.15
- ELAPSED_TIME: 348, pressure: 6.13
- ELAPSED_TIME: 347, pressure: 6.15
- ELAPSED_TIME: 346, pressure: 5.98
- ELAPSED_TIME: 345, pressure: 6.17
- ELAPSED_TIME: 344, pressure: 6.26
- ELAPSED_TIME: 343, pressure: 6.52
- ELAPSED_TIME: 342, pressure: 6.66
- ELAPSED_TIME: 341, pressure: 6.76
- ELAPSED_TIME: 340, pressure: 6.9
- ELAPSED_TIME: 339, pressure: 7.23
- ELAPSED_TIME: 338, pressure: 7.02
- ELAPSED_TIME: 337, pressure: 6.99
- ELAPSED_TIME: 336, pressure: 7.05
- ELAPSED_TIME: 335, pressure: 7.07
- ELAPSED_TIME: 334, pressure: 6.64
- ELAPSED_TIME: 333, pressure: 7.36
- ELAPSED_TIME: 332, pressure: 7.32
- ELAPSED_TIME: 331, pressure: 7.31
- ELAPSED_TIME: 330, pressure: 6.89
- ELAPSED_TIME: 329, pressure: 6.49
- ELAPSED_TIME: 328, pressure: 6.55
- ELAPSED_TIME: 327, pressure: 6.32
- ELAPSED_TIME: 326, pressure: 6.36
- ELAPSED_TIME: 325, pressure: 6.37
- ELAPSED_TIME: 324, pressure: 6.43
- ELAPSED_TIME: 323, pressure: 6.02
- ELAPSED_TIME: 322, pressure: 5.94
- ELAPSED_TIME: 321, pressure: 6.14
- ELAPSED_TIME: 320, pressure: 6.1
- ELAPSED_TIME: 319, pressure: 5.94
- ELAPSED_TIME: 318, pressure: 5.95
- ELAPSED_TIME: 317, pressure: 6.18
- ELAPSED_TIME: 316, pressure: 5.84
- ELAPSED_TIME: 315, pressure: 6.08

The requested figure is 6.4 min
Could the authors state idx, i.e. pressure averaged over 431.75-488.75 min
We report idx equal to 7.59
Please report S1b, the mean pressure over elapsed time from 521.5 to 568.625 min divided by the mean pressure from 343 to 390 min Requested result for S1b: 1.90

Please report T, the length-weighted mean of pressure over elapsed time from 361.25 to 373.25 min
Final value 6.07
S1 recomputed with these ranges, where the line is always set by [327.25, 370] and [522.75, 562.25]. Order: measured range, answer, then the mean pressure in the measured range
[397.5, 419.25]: 6.4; 5.51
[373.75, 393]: 4.0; 5.69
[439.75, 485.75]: 6.5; 7.83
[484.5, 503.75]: 0.1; 9.79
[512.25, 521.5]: 0.7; 9.62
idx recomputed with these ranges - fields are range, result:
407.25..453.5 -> 5.66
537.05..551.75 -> 10.8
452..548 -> 9.37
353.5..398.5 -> 5.81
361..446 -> 5.58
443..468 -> 7.25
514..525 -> 9.54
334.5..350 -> 6.58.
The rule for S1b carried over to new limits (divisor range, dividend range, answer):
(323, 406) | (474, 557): 1.67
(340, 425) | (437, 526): 1.51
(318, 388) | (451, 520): 1.45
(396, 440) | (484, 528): 1.85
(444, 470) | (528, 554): 1.48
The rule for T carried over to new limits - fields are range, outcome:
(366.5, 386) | 5.86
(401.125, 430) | 5.2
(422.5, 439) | 4.98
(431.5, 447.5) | 5.94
